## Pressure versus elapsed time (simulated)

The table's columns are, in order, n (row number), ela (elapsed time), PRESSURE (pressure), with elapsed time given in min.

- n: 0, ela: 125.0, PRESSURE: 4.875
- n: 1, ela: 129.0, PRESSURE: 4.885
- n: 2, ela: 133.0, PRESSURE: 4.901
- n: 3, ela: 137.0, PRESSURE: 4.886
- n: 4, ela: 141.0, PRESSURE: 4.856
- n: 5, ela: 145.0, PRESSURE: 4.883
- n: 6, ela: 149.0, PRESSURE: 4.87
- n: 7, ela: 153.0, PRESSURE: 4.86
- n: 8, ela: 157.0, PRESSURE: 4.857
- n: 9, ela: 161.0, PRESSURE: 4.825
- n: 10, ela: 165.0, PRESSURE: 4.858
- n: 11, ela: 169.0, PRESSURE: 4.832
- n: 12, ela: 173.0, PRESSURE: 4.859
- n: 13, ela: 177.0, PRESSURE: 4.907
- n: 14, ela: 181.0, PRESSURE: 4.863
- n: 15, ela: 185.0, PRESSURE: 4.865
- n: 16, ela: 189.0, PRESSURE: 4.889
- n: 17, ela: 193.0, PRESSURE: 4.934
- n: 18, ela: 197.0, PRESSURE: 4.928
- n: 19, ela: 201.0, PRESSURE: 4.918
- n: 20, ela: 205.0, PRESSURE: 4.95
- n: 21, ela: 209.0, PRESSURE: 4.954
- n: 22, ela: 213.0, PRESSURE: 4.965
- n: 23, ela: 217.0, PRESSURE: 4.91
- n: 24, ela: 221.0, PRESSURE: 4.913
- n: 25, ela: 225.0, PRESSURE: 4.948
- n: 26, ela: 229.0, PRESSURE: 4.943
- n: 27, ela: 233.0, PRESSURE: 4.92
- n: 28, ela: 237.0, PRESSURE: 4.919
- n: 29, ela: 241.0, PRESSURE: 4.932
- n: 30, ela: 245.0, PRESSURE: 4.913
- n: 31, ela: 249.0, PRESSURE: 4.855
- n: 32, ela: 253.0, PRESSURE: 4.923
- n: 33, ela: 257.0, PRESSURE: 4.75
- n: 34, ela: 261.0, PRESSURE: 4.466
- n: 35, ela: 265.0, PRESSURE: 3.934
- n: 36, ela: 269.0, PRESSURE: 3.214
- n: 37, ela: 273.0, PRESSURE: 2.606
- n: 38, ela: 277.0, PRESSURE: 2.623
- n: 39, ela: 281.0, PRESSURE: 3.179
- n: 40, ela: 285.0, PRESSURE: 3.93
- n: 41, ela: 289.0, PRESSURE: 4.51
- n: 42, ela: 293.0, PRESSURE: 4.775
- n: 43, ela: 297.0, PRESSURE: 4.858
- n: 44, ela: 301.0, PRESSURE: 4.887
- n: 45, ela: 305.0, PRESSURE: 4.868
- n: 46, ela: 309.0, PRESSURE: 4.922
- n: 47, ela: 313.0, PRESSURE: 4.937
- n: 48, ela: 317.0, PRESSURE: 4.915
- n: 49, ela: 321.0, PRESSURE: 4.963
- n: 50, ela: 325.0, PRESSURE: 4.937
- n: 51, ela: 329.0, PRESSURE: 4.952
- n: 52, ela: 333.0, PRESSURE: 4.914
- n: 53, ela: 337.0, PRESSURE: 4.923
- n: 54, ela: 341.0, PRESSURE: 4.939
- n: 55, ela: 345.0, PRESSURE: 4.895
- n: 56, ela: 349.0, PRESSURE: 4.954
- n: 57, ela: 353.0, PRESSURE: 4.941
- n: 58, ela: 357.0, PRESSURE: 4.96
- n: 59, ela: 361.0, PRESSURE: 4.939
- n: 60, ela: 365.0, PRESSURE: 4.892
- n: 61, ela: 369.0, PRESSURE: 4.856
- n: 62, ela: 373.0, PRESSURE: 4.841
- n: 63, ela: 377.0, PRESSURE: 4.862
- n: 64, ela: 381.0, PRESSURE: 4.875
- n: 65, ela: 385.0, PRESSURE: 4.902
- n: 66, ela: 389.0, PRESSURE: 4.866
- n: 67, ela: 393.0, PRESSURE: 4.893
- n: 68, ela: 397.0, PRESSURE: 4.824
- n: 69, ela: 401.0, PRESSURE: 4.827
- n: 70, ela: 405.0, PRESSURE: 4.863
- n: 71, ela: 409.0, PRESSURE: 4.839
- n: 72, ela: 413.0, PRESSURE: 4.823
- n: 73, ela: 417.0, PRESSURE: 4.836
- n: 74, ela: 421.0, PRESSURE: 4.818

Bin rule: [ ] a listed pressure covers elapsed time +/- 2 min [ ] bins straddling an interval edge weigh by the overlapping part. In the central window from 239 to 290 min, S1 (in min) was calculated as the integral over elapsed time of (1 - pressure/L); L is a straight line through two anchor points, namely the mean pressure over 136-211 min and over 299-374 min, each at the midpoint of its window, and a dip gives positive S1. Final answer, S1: 8.8 min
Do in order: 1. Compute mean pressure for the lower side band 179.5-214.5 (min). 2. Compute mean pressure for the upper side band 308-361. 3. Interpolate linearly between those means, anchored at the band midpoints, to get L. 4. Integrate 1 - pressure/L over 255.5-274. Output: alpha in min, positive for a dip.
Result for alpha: 4.1 min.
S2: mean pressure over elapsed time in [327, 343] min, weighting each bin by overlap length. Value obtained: 4.93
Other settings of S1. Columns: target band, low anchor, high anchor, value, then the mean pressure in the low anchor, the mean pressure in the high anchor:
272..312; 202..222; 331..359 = 6.2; 4.94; 4.93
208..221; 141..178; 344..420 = -0.2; 4.86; 4.88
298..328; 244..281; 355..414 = -4.0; 3.96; 4.87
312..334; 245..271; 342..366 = -0.8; 4.4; 4.93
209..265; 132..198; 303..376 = 0.6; 4.87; 4.92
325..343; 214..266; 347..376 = -0.2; 4.81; 4.91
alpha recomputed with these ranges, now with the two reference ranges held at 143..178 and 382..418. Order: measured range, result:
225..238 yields -0.2 min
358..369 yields -0.1 min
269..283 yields 5.8 min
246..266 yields 0.9 min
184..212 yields -0.4 min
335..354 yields -0.3 min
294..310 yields -0.1 min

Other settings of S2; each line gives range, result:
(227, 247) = 4.93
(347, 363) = 4.95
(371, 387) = 4.87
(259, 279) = 3.37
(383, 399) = 4.87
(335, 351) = 4.93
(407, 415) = 4.83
